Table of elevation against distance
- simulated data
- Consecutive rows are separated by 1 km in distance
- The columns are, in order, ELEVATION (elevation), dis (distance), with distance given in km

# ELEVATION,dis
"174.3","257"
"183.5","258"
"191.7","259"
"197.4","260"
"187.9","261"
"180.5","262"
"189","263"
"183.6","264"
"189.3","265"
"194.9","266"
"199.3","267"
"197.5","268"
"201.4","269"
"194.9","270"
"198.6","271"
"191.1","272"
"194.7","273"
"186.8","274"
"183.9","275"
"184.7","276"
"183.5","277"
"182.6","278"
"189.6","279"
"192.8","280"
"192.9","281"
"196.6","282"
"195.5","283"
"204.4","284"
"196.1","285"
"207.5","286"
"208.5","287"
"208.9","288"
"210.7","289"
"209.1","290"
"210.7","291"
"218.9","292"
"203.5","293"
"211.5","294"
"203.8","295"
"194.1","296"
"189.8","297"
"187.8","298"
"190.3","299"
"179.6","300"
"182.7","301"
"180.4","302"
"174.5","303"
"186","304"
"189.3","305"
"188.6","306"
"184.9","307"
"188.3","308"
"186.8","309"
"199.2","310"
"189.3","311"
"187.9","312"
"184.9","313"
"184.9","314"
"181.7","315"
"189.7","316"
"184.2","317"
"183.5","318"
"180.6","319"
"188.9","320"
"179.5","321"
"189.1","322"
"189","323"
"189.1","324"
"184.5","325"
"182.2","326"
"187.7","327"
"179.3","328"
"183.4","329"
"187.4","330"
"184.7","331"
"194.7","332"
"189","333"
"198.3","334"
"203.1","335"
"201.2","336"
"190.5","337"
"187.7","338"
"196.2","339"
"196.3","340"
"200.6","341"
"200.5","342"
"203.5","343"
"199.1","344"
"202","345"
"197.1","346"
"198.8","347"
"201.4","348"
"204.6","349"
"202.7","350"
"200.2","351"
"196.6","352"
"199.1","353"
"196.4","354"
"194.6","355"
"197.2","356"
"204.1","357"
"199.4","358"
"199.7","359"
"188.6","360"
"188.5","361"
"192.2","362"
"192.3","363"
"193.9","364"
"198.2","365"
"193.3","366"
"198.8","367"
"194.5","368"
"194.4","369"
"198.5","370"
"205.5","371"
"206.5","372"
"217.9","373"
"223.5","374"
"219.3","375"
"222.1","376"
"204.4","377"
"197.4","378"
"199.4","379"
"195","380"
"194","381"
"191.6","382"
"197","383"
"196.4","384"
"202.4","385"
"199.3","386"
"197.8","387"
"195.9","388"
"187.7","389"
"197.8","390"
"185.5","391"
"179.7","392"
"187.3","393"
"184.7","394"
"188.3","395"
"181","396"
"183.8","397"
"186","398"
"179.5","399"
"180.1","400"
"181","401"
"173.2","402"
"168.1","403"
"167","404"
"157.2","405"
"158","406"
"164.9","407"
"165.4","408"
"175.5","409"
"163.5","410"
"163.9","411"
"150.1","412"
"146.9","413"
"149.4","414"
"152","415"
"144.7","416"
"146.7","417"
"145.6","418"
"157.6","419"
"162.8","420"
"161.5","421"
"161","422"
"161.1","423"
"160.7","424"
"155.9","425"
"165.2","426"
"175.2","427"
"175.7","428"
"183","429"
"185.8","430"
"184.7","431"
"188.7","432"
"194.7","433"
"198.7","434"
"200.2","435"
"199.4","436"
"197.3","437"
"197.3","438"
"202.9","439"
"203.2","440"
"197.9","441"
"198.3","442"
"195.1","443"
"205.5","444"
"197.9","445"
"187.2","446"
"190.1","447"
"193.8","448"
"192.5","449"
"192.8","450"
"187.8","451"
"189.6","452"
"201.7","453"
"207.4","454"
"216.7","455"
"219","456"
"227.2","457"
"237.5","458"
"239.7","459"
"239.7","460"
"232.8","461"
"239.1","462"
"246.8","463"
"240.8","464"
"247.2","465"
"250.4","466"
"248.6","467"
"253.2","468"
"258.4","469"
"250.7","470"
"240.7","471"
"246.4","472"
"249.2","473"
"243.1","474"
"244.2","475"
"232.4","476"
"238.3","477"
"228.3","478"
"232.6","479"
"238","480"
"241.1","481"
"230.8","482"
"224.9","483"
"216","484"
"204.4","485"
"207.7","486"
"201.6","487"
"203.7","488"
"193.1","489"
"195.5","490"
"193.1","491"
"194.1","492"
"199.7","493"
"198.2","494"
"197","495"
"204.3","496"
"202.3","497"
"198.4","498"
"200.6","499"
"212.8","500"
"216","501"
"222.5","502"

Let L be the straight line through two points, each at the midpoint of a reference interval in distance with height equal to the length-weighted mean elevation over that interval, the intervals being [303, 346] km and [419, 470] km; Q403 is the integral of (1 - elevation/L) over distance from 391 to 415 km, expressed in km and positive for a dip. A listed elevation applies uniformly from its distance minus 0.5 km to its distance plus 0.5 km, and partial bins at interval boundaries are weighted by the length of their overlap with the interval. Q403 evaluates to 3.3 km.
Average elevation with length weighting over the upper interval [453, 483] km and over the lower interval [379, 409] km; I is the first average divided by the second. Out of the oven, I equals 1.3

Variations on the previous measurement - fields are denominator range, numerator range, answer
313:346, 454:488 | 1.23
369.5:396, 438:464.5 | 1.06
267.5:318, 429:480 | 1.13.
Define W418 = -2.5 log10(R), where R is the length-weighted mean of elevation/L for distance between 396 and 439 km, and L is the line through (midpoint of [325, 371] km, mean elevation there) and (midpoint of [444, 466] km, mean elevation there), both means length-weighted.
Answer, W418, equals 0.216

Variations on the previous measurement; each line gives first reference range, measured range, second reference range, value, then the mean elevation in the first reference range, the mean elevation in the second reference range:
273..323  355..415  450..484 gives 0.13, 192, 233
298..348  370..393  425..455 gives -0.05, 190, 193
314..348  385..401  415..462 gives 0.02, 191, 191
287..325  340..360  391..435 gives -0.10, 192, 170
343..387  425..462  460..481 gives 0.16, 200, 243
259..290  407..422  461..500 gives 0.34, 194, 225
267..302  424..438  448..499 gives 0.17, 196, 222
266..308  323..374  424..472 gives 0.02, 195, 209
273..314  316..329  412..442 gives 0.03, 194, 174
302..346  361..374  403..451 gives -0.09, 190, 176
